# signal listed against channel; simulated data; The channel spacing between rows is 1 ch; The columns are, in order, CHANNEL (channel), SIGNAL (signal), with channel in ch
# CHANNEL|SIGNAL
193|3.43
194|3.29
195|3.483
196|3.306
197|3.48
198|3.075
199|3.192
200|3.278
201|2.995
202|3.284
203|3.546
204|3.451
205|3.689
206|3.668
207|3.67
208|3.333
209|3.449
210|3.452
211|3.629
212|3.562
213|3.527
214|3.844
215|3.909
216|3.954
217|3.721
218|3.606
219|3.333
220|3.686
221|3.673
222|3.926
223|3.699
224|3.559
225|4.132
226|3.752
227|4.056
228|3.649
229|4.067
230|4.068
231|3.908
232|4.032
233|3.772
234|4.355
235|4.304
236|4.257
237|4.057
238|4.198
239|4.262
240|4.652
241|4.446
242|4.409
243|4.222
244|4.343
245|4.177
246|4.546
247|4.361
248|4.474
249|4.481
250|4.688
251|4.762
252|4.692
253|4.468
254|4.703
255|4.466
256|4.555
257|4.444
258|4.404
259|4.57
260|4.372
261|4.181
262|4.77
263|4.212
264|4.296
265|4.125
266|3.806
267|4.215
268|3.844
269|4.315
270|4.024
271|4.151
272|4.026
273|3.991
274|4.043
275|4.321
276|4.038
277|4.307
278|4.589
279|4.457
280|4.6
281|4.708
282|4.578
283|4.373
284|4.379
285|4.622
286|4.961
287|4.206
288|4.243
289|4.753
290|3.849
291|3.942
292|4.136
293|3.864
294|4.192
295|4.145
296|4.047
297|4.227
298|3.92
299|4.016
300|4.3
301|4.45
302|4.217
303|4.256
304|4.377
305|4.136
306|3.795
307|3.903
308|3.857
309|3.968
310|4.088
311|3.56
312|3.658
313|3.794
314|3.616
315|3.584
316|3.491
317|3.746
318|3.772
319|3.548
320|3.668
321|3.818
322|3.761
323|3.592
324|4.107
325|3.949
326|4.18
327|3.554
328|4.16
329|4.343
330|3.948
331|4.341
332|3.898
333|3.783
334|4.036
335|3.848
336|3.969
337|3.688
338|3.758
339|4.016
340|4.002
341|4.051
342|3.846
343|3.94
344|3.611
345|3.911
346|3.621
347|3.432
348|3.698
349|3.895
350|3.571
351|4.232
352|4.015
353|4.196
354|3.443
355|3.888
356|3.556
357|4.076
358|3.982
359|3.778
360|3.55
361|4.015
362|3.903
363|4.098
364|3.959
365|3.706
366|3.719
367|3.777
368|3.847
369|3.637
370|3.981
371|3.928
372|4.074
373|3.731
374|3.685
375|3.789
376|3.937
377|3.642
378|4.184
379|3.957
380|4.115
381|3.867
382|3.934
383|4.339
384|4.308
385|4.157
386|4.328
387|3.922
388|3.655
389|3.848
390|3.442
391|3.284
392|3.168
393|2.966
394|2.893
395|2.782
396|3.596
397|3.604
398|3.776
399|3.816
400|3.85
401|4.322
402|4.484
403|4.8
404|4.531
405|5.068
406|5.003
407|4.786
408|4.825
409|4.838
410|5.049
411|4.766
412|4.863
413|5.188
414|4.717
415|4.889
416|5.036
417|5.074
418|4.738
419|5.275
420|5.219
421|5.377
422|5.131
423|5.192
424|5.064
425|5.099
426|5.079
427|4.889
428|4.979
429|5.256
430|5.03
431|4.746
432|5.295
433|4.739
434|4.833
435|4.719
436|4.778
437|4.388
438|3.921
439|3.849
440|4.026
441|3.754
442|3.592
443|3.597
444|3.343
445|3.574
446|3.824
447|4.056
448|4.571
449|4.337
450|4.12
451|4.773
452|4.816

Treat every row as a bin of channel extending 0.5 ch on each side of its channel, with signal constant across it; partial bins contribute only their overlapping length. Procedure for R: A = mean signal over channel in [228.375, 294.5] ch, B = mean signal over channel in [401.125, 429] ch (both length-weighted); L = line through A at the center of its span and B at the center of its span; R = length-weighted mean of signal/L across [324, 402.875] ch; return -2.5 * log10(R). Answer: 0.23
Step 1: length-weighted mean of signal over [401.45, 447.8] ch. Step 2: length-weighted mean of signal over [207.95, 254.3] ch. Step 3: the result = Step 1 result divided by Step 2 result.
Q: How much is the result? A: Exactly 1.2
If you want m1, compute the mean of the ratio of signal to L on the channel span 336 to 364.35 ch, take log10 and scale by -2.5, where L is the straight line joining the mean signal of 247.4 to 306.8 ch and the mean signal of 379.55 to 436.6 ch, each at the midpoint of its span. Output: 0.146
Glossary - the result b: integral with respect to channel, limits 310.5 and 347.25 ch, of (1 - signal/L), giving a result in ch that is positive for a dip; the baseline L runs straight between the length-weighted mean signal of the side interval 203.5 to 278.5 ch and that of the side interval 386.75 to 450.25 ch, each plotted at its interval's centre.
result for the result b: 3.57 ch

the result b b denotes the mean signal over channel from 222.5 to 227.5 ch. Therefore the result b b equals 3.84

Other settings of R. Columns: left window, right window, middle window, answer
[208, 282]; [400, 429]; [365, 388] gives 0.20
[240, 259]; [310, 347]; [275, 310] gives -0.03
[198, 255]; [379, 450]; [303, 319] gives 0.08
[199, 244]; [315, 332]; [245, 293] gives -0.14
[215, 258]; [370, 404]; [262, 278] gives -0.02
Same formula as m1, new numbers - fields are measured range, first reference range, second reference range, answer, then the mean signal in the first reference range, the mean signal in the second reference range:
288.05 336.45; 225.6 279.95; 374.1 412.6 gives 0.06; 4.28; 4.06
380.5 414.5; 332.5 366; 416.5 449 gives 0.04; 3.85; 4.59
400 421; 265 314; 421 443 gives -0.06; 4.17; 4.67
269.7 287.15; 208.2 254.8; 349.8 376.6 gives -0.10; 4.06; 3.86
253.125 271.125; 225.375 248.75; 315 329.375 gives -0.06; 4.19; 3.82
